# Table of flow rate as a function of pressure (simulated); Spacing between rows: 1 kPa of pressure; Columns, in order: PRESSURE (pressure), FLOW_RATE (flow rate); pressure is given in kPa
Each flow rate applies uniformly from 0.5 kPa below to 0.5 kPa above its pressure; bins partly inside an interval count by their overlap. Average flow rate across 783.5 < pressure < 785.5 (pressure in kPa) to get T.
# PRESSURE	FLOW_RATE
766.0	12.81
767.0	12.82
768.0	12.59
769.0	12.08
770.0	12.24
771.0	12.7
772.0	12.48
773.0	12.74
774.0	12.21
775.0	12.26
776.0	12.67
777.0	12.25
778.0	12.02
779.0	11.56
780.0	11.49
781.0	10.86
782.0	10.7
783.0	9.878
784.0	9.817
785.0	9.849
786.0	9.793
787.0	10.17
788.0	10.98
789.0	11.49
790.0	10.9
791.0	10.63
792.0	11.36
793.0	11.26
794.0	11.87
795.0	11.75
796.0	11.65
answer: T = 9.83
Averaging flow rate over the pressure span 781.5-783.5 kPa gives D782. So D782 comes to 10.3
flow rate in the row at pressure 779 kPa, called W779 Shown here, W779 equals 11.56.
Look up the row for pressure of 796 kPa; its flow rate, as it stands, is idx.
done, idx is 11.65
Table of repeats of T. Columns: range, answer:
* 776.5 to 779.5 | 11.9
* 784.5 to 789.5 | 10.5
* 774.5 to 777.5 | 12.4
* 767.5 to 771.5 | 12.4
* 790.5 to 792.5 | 11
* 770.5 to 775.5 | 12.5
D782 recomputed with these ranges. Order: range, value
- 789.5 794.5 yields 11.2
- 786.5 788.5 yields 10.6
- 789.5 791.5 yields 10.8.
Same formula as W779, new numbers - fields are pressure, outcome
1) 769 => 12.08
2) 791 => 10.63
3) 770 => 12.24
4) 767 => 12.82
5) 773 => 12.74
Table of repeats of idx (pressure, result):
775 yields 12.26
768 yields 12.59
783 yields 9.878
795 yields 11.75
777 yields 12.25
